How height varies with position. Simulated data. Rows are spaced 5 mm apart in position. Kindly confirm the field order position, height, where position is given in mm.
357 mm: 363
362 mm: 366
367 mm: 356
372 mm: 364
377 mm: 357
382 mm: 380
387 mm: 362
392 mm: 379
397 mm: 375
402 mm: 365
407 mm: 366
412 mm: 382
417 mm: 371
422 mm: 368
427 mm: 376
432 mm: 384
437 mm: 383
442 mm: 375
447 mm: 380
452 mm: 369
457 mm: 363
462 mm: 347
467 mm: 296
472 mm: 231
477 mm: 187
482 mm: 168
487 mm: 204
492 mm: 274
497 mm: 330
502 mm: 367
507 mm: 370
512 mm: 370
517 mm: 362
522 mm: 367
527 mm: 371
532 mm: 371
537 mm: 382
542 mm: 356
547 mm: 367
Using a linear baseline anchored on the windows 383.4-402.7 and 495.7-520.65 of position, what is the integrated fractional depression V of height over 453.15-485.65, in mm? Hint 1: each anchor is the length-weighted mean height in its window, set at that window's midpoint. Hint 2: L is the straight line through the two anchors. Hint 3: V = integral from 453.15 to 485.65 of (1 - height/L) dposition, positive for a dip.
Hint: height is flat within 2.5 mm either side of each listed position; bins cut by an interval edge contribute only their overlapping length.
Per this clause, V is 8.7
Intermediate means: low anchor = 371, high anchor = 362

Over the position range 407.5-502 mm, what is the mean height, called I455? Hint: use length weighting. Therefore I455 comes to 324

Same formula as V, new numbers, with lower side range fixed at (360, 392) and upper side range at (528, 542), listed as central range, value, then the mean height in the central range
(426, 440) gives -0.5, 381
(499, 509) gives 0.1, 366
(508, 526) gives 0.2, 367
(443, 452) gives -0.2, 376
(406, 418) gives -0.2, 374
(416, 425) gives -0.1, 370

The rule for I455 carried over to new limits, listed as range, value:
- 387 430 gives 372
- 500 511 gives 369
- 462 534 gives 306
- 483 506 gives 291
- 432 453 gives 378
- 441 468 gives 357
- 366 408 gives 368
